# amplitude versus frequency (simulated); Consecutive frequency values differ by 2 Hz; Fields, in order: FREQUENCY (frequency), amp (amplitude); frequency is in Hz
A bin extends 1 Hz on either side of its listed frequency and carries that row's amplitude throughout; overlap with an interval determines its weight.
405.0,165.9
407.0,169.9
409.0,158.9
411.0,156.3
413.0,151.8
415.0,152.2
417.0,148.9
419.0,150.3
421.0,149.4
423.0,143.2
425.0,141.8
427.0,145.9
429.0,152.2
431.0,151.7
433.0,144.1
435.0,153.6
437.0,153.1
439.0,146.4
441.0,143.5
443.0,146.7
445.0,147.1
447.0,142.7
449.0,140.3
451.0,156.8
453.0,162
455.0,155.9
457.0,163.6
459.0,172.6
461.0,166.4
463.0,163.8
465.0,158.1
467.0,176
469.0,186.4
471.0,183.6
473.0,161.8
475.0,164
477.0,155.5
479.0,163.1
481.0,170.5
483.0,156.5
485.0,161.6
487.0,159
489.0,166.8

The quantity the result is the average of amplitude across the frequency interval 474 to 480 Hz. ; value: 161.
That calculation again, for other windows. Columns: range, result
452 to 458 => 160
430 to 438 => 151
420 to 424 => 146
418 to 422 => 150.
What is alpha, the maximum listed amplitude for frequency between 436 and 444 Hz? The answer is 153.1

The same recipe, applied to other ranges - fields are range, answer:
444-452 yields 156.8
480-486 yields 170.5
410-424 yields 156.3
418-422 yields 150.3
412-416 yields 152.2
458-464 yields 172.6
